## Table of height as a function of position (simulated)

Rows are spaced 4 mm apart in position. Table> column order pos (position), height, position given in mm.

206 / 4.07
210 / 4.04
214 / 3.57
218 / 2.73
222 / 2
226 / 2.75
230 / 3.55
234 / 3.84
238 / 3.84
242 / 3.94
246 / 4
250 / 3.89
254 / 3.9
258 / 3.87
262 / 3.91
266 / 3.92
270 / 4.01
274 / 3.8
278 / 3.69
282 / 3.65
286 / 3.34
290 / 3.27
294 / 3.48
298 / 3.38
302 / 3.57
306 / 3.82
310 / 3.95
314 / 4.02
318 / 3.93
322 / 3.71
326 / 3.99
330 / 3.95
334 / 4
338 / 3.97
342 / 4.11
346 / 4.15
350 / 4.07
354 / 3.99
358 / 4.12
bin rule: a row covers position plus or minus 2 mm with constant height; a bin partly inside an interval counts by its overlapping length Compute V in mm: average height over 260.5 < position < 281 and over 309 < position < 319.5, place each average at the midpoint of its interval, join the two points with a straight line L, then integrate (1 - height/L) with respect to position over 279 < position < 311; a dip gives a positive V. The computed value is 3.0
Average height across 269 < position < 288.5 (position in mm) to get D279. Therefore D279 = 3.67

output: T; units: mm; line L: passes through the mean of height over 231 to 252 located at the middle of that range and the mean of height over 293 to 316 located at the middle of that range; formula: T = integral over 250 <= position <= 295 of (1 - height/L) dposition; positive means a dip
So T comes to 0.9 mm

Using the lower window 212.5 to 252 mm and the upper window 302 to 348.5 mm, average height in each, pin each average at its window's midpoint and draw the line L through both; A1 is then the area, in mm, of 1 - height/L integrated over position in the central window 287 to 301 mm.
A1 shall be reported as 1.4 mm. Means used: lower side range 3.41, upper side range 3.95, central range 3.39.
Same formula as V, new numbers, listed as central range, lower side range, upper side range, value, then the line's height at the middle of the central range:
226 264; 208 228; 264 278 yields -3.8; 3.46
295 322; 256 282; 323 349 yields 1.3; 3.95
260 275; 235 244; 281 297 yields -1.2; 3.62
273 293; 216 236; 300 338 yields 0.0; 3.53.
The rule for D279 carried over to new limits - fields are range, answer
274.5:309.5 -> 3.55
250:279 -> 3.88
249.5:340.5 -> 3.78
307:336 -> 3.93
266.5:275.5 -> 3.91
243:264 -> 3.92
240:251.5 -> 3.95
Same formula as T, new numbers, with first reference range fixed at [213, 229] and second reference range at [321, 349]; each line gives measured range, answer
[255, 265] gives -2.2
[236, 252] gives -4.8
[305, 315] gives -0.6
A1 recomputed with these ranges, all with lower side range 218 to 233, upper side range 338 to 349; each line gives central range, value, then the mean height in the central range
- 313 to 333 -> -0.2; 3.92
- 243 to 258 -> -4.0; 3.92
